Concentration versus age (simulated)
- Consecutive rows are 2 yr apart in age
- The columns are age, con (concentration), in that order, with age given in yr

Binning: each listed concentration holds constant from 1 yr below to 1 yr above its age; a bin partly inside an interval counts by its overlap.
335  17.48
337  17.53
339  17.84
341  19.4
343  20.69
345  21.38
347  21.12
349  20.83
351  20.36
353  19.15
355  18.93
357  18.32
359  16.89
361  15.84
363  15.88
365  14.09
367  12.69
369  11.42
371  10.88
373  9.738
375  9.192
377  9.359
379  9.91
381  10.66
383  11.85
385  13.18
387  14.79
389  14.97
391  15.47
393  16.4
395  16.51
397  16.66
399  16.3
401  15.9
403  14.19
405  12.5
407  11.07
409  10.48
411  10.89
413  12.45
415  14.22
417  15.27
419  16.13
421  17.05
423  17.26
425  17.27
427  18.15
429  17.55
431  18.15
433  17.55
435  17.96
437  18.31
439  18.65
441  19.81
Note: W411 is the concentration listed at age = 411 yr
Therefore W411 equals 10.89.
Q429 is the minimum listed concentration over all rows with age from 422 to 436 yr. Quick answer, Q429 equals 17.26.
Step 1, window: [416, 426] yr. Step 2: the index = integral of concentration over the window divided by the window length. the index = 16.6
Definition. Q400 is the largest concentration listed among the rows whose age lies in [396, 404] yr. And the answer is 16.66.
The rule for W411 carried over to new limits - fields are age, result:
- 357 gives 18.32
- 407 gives 11.07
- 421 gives 17.05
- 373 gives 9.738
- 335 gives 17.48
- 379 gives 9.91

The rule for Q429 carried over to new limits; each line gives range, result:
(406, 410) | 10.48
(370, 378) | 9.192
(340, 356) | 18.93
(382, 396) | 11.85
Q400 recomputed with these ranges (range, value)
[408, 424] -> 17.26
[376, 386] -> 13.18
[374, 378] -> 9.359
